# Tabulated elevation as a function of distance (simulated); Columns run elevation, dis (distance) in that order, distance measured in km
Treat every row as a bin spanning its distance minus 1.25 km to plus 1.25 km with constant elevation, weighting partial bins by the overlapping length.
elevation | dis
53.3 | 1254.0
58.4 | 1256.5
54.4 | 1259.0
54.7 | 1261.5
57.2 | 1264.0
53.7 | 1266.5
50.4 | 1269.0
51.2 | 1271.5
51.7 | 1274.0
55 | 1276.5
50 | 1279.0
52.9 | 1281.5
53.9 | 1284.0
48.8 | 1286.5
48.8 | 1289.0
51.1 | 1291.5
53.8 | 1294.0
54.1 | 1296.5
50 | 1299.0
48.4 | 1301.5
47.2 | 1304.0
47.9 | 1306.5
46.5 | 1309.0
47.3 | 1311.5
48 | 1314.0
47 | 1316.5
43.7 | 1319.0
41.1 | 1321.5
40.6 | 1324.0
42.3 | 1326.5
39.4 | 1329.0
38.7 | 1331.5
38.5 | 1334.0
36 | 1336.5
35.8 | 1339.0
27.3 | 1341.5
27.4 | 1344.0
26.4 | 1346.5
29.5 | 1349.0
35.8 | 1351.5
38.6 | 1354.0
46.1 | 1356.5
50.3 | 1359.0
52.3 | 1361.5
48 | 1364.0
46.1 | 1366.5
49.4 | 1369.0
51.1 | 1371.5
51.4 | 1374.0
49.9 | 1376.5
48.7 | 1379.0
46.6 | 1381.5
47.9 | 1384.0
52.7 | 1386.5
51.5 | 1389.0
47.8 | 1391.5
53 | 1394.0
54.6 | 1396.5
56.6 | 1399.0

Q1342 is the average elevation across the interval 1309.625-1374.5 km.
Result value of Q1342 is 41.4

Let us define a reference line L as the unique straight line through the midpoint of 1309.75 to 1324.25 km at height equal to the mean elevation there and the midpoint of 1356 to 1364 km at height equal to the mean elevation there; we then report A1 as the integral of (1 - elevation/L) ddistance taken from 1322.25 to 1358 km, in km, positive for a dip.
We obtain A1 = 8.6 km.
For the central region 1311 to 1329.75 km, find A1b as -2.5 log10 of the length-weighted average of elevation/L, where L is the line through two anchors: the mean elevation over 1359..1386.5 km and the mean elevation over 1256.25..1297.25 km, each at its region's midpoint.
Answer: 0.17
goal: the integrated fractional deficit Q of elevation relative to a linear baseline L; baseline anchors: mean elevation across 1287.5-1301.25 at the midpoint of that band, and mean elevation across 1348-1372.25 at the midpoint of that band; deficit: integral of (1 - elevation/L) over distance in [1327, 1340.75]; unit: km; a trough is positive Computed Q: 2.9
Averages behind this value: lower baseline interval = 51.3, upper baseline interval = 44.7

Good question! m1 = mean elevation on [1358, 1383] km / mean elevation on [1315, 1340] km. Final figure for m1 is 1.22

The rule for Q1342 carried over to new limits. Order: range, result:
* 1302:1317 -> 47.4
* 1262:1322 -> 50.2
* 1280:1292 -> 51.1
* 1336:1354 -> 31.5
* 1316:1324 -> 43.1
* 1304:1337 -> 43.2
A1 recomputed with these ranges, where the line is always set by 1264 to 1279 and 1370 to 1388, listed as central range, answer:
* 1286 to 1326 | 3.1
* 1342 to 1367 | 5.4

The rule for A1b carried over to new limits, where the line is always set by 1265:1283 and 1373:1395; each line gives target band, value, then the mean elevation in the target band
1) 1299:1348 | 0.25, 40.7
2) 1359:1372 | 0.02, 49.4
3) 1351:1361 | 0.15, 43.9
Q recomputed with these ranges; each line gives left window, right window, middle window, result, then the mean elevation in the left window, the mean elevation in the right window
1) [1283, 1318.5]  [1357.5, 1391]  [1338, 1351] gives 5.2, 49.3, 49.6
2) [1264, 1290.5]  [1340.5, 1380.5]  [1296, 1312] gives 0.1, 51.9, 42.5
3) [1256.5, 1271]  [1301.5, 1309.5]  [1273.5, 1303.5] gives -0.7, 54.3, 47.5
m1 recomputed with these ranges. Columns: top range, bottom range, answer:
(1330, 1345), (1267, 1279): 0.66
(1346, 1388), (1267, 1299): 0.88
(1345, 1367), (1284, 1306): 0.82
